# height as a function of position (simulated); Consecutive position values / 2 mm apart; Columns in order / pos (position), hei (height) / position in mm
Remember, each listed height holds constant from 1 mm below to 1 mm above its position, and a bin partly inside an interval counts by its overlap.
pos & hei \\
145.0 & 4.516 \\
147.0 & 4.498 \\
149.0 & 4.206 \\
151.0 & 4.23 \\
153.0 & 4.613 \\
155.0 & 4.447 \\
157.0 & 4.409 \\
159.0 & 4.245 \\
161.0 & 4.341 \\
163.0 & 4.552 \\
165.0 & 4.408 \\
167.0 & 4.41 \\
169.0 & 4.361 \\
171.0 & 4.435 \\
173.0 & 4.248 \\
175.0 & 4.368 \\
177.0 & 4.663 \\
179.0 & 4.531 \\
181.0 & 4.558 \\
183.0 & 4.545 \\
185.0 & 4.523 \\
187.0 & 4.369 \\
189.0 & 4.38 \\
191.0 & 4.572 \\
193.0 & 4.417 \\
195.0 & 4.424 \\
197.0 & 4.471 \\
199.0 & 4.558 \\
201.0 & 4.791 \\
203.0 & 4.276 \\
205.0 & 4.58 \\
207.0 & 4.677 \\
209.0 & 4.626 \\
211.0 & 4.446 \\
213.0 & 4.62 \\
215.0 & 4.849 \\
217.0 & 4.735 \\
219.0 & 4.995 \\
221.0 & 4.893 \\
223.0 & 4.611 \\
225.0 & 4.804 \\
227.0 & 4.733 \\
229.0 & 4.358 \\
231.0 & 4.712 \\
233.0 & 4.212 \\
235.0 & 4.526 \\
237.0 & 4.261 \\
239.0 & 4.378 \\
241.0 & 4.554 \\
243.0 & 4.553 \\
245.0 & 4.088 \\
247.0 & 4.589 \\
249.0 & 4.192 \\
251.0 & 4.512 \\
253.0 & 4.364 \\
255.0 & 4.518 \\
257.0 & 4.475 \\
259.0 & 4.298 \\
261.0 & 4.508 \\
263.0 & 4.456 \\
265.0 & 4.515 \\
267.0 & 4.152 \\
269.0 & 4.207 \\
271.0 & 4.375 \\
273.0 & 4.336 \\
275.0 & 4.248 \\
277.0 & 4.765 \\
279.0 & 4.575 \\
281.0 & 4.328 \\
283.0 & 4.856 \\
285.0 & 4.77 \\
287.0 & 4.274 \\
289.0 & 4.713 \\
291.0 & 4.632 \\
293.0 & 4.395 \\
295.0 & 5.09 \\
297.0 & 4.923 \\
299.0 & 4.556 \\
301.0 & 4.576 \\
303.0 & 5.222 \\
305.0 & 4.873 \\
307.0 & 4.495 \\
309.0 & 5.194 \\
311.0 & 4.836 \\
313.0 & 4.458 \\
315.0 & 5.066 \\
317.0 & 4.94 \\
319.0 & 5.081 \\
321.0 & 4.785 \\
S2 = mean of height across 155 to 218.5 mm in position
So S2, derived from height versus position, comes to 4.5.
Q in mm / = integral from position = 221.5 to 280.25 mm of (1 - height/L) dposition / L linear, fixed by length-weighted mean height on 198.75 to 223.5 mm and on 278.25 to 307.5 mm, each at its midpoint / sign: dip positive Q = 2.9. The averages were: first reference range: 4.67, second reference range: 4.69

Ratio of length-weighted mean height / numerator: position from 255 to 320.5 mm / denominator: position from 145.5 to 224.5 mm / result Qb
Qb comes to 1.0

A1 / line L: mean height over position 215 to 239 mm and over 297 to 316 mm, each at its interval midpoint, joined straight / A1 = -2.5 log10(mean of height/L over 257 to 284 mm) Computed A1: 0.07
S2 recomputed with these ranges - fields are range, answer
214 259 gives 4.54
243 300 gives 4.49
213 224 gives 4.8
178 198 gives 4.48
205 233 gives 4.68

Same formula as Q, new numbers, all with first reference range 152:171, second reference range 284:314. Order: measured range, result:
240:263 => 1.0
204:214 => -0.1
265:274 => 0.7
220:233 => -0.2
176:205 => -0.1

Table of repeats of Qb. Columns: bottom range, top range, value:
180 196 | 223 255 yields 1.00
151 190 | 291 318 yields 1.08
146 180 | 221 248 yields 1.02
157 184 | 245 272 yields 0.99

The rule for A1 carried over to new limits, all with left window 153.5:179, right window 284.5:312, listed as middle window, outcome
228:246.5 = 0.045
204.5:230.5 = -0.033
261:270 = 0.076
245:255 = 0.057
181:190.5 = -0.001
